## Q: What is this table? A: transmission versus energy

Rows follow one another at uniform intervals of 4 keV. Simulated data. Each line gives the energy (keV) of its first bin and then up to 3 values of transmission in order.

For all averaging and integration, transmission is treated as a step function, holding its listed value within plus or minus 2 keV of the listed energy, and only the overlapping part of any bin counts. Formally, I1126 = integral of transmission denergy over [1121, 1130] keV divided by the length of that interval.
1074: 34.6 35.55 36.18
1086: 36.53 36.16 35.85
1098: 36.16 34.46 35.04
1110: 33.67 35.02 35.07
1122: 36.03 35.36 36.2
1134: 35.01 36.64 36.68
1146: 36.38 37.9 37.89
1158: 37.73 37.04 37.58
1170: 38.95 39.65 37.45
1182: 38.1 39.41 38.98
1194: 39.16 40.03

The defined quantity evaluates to 35.8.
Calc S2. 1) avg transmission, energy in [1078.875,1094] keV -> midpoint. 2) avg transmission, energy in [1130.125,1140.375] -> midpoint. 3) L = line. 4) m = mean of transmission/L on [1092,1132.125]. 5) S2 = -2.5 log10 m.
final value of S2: 0.02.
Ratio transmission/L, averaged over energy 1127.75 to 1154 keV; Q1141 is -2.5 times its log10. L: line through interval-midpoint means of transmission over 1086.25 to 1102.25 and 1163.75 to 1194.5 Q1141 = 0.024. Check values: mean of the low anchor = 35.9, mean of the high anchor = 38.6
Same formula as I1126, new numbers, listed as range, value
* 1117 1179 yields 37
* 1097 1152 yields 35.7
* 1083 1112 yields 35.4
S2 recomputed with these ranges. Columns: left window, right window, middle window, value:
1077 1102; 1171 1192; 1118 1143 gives 0.04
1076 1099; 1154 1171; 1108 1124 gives 0.05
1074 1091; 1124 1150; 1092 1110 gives 0.03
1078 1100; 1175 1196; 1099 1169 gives 0.03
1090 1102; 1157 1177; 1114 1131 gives 0.03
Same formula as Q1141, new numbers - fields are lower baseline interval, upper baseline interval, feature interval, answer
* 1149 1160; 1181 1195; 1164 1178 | 0.00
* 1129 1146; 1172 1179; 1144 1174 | 0.00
